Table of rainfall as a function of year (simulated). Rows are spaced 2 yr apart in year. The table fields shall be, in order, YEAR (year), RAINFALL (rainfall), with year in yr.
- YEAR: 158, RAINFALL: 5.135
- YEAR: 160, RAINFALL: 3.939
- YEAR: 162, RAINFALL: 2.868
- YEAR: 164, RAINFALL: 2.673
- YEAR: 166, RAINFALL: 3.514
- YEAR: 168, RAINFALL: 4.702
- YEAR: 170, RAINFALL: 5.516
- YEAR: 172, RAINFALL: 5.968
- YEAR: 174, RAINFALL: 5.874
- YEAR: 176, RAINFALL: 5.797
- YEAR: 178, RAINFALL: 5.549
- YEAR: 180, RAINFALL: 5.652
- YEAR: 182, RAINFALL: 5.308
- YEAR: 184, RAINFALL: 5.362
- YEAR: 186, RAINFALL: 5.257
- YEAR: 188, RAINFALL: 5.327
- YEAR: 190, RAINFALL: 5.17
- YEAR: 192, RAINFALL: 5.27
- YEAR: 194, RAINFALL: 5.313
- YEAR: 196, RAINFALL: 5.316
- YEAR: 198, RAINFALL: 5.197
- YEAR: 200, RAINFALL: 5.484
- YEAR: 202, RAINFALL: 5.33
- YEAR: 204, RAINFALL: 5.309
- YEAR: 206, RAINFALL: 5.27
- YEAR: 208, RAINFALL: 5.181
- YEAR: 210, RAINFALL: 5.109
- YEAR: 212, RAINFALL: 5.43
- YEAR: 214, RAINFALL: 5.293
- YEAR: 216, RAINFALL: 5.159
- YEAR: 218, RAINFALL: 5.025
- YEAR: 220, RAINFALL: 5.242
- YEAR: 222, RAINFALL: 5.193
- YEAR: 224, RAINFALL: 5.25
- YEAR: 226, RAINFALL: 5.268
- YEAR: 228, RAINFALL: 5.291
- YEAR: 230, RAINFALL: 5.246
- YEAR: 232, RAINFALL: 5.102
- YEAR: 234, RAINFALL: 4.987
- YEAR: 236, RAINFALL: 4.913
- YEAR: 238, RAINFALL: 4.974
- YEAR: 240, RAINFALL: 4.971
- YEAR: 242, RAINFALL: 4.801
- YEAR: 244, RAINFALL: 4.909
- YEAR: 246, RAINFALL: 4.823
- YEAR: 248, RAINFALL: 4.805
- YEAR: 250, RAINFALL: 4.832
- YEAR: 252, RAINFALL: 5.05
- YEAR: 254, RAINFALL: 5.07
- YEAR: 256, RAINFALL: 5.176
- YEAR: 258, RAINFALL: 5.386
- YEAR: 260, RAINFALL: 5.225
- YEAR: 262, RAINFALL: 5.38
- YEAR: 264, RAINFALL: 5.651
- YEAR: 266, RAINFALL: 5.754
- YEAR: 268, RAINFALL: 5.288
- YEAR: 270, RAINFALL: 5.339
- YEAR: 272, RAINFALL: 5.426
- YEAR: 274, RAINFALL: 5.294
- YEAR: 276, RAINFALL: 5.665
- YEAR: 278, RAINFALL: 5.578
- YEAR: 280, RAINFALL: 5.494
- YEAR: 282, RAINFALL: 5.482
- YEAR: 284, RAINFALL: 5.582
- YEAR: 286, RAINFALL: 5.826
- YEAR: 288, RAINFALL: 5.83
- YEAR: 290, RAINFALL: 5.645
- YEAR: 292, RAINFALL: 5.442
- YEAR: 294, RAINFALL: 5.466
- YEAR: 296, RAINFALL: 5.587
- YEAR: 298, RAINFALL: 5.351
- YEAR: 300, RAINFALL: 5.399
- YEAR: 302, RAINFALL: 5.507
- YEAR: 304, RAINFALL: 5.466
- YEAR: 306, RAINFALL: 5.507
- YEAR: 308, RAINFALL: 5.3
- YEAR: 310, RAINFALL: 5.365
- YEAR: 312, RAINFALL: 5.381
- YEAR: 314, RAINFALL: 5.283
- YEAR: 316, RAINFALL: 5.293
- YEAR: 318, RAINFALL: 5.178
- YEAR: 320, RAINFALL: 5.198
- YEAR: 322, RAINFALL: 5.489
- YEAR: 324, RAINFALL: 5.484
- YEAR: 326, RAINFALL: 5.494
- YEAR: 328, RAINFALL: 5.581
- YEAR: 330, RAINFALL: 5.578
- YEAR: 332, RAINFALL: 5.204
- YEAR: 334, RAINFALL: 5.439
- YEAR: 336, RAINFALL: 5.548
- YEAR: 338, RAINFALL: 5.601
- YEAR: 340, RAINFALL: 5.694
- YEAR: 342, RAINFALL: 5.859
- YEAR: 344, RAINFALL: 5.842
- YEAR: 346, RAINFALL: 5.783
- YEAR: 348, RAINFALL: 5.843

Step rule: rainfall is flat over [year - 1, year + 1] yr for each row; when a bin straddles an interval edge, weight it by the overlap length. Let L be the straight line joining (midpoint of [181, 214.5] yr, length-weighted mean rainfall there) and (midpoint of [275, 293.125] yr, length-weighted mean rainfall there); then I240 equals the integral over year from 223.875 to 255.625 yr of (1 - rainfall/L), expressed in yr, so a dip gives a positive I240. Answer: 2.5 yr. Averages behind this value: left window 5.29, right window 5.61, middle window 5.01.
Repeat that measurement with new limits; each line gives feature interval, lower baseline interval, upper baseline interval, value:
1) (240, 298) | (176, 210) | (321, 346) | 1.32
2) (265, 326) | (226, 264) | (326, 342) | -1.46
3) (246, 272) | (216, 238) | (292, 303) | 0.25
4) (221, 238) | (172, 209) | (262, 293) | 1.00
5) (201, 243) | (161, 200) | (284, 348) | 0.22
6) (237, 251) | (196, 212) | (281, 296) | 1.45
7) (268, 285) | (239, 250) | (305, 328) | -1.29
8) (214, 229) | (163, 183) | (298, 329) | -0.11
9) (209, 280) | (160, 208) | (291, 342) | 0.50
